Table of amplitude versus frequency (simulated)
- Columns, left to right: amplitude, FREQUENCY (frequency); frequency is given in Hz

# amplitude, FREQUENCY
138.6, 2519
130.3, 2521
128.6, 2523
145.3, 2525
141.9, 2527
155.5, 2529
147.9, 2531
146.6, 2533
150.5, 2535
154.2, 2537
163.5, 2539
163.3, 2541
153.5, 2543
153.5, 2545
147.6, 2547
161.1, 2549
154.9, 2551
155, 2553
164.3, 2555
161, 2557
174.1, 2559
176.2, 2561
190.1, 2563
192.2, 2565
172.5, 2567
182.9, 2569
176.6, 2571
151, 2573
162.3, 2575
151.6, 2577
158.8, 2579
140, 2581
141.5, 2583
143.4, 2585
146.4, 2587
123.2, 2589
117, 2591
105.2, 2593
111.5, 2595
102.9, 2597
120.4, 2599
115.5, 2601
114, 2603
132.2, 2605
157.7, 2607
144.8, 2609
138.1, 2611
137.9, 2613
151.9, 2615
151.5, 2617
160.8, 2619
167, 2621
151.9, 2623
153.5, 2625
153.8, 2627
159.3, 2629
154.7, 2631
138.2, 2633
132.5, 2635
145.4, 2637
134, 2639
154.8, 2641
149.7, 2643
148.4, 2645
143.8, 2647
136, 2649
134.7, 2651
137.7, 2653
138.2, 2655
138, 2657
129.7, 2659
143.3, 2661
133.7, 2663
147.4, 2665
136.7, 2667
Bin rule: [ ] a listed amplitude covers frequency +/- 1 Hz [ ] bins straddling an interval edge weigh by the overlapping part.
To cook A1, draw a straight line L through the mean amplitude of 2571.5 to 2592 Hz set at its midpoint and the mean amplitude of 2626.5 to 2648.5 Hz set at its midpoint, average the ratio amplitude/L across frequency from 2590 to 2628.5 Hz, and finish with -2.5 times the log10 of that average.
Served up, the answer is 0.069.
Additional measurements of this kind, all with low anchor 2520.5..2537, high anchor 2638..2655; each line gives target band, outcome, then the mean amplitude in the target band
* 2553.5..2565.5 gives -0.21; 175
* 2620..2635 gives -0.07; 153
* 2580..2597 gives 0.13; 127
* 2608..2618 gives -0.02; 145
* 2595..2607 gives 0.19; 120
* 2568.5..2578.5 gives -0.14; 164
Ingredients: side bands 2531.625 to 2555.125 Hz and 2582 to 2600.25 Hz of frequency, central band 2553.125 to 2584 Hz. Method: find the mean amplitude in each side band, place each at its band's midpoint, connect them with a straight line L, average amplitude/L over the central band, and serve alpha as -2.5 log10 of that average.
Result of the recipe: -0.20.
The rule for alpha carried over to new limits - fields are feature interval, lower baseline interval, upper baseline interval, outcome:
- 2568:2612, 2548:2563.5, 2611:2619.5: 0.13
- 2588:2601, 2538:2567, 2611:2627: 0.35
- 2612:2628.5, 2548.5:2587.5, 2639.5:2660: -0.03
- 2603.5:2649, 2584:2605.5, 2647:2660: -0.15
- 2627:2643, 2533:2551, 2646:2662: -0.04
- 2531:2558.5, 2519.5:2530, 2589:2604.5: -0.18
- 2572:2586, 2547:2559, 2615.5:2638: 0.05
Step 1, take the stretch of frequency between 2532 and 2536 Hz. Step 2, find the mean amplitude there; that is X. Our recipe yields 149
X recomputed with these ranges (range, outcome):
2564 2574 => 175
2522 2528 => 139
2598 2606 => 121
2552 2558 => 160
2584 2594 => 127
